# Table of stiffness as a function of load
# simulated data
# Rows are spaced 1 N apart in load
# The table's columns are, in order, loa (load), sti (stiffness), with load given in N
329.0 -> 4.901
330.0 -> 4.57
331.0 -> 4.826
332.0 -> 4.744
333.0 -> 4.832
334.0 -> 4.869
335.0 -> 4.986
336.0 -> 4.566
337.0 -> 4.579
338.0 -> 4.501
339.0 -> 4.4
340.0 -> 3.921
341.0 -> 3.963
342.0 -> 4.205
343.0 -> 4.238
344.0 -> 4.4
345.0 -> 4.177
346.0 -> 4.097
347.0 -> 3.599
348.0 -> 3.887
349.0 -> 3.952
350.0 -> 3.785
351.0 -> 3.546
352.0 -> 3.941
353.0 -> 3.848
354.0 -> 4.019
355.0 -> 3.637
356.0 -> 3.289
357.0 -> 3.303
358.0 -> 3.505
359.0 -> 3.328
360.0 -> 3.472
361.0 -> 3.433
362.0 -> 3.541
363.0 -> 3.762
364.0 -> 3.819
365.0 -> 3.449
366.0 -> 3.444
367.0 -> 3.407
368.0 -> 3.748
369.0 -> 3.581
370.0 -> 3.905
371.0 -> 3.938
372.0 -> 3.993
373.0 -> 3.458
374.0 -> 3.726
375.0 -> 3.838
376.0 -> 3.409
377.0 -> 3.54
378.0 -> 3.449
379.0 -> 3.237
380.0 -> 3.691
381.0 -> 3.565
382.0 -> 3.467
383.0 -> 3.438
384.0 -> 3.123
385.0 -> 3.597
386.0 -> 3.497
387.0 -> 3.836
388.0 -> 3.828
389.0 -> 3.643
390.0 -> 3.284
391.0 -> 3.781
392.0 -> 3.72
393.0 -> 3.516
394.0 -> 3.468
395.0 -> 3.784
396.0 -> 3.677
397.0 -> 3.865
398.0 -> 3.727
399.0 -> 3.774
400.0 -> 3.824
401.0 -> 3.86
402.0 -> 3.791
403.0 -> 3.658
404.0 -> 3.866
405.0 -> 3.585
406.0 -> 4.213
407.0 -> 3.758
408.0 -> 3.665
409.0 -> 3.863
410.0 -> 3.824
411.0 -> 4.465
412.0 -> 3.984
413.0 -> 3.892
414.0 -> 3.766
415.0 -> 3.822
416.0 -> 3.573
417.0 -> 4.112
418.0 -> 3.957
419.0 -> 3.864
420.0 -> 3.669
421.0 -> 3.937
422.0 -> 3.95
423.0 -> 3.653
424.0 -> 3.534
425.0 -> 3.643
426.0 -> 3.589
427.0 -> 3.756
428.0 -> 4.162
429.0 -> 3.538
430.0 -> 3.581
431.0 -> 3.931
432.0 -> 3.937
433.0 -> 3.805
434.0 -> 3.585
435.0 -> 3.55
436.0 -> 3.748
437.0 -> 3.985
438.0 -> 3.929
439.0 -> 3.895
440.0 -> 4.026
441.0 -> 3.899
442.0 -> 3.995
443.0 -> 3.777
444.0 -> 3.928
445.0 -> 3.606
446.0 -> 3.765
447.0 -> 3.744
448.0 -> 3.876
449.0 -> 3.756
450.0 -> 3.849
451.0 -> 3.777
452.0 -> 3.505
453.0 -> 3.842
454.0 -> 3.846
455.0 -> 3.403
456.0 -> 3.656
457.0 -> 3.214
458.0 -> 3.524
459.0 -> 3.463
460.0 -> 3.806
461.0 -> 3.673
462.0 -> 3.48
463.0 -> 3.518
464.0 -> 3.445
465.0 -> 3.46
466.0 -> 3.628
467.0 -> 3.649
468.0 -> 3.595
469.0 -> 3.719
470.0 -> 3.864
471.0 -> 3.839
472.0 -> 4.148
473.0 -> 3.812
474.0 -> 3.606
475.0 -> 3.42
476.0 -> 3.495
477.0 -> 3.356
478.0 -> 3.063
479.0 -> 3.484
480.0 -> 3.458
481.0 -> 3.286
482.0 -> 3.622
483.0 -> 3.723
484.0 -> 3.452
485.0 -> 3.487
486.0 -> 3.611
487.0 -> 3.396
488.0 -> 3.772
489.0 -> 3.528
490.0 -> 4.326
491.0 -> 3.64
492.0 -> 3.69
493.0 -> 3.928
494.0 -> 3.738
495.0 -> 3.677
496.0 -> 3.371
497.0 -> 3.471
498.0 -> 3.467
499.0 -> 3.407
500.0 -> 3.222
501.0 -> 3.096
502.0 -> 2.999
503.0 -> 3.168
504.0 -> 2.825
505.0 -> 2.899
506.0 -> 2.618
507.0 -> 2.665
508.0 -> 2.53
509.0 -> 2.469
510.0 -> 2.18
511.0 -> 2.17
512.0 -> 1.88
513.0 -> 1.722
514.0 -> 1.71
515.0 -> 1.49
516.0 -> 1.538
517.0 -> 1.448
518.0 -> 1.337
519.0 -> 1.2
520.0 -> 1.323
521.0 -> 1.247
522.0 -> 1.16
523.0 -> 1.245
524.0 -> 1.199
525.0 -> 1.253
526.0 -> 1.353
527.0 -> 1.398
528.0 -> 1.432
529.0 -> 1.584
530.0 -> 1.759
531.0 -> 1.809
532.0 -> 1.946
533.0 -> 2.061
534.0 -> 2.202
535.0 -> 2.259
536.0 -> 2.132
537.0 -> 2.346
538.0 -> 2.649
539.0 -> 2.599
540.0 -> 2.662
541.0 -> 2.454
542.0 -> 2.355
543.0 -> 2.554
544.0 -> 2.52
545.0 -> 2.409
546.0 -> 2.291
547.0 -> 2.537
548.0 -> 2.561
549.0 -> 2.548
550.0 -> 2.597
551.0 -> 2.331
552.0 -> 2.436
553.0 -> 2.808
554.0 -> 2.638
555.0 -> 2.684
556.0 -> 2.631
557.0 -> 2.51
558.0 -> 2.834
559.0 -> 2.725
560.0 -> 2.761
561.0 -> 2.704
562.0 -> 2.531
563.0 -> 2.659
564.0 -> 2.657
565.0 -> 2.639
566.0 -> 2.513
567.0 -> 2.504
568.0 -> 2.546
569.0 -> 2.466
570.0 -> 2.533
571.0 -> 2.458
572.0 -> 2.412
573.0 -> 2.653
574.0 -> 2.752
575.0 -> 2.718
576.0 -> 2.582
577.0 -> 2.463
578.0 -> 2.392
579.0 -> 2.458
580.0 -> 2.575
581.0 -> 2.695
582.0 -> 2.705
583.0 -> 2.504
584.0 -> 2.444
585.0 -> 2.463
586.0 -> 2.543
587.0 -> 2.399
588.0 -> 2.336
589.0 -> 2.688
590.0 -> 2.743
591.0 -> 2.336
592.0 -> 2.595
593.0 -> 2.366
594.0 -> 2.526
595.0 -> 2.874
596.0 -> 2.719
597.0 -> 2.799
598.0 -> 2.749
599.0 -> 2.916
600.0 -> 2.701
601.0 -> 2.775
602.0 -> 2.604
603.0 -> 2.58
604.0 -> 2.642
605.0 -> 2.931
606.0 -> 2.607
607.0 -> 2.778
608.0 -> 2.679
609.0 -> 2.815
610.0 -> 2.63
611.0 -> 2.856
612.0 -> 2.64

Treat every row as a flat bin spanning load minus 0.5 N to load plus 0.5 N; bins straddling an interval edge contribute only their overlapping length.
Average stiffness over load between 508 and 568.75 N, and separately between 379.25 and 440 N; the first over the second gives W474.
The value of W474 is 0.6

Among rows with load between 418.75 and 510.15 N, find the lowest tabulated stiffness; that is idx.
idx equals 2.18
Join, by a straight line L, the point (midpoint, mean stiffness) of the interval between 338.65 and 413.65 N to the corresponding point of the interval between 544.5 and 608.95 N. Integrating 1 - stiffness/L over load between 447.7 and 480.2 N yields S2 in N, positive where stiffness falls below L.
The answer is -3.8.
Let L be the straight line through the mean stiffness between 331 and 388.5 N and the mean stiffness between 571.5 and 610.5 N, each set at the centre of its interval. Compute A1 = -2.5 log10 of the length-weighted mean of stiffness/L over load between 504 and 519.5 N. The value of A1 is 0.45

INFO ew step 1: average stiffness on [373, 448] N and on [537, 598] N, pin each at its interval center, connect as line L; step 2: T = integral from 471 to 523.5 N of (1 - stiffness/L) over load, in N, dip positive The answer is 3.6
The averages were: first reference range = 3.74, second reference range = 2.57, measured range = 2.9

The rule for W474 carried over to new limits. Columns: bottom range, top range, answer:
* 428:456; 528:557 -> 0.62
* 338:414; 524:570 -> 0.63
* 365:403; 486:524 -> 0.72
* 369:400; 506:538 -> 0.49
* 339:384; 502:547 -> 0.54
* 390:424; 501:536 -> 0.50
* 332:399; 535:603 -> 0.68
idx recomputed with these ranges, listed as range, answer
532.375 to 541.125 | 2.061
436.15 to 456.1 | 3.403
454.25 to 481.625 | 3.063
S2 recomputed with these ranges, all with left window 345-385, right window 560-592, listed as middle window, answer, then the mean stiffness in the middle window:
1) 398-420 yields -2.93 N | 3.86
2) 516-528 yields 6.47 N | 1.3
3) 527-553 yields 4.36 N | 2.27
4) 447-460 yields -1.95 N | 3.65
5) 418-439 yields -3.00 N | 3.77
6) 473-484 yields -1.51 N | 3.47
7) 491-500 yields -1.86 N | 3.58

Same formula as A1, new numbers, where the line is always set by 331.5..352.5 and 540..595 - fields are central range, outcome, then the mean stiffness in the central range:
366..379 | 0.11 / 3.64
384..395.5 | 0.08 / 3.61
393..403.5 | 0.03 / 3.73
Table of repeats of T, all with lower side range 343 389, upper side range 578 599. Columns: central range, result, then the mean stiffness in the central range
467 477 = -1.8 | 3.7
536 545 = 1.0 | 2.49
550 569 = 0.8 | 2.61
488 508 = -2.1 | 3.34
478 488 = -1.3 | 3.49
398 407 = -0.8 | 3.81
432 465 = -4.6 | 3.71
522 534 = 5.5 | 1.56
